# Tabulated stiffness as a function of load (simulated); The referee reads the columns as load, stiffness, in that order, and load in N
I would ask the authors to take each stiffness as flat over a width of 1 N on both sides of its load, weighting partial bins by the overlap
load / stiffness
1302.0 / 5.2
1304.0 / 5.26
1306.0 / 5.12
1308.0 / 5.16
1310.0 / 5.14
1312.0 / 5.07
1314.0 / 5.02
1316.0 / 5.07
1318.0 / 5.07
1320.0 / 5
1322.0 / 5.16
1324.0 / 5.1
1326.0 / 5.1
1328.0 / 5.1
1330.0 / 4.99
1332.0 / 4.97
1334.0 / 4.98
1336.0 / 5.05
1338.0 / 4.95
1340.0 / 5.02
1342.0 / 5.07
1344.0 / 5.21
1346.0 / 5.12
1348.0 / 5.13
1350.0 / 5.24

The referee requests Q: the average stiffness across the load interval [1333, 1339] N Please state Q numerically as 4.99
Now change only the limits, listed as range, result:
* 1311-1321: 5.05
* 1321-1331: 5.09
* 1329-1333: 4.98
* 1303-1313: 5.15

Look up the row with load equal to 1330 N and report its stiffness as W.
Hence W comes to 4.99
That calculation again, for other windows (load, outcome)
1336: 5.05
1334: 4.98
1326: 5.1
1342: 5.07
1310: 5.14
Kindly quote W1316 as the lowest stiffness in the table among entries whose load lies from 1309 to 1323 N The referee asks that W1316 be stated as 5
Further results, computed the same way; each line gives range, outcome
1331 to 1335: 4.97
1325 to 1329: 5.1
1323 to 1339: 4.95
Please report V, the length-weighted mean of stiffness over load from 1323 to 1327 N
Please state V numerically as 5.1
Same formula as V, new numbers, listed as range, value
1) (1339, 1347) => 5.11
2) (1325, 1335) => 5.03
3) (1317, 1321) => 5.04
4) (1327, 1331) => 5.04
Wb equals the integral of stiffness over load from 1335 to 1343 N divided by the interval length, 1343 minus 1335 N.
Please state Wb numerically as 5.02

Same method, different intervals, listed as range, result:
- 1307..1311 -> 5.15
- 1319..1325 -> 5.09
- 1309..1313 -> 5.11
